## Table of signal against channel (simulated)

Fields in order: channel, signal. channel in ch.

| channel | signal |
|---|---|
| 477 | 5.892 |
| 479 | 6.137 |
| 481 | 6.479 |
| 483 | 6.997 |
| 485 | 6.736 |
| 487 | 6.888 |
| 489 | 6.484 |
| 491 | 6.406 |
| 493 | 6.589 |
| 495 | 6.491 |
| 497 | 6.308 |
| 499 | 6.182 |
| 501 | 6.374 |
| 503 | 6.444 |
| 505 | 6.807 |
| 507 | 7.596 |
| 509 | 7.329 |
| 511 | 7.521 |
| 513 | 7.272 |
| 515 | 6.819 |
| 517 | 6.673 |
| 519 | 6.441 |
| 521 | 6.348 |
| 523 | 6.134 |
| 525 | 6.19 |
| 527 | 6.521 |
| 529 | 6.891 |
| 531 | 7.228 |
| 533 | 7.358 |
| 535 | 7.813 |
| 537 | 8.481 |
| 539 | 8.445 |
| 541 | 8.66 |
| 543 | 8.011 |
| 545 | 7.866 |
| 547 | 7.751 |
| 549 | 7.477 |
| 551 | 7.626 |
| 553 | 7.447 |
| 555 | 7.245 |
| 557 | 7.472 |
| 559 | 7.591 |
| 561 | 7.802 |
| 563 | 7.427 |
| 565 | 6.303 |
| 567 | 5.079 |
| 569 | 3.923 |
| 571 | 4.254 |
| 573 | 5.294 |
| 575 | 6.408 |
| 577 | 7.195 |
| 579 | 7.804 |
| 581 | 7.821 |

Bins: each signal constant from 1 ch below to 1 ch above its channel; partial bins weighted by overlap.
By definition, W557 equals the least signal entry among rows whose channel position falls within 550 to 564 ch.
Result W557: 7.245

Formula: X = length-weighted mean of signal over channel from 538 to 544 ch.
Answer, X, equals 8.37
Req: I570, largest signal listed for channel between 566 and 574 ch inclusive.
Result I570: 5.294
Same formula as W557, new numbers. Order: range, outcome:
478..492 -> 6.137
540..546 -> 7.866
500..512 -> 6.374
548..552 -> 7.477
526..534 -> 6.521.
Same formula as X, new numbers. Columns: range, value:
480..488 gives 6.77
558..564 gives 7.61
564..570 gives 5.1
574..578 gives 6.8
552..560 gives 7.44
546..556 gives 7.51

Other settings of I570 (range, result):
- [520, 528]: 6.521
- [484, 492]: 6.888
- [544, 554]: 7.866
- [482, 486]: 6.997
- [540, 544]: 8.66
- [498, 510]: 7.596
